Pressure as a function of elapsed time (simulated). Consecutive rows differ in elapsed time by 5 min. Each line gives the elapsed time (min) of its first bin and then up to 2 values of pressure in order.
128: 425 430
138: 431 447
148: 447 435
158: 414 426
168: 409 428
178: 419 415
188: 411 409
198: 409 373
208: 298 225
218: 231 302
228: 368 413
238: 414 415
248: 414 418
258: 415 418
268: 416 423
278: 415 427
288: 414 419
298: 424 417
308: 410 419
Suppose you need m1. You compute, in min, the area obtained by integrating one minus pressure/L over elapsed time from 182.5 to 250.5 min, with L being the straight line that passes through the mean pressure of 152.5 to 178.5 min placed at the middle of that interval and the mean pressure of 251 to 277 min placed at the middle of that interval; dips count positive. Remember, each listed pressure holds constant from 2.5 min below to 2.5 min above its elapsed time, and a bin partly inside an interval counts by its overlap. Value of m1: 9.2 min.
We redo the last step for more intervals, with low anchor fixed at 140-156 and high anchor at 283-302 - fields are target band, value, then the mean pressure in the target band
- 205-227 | 8.05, 274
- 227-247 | 1.04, 406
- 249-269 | 0.39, 417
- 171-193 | 0.99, 417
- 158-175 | 0.74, 420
